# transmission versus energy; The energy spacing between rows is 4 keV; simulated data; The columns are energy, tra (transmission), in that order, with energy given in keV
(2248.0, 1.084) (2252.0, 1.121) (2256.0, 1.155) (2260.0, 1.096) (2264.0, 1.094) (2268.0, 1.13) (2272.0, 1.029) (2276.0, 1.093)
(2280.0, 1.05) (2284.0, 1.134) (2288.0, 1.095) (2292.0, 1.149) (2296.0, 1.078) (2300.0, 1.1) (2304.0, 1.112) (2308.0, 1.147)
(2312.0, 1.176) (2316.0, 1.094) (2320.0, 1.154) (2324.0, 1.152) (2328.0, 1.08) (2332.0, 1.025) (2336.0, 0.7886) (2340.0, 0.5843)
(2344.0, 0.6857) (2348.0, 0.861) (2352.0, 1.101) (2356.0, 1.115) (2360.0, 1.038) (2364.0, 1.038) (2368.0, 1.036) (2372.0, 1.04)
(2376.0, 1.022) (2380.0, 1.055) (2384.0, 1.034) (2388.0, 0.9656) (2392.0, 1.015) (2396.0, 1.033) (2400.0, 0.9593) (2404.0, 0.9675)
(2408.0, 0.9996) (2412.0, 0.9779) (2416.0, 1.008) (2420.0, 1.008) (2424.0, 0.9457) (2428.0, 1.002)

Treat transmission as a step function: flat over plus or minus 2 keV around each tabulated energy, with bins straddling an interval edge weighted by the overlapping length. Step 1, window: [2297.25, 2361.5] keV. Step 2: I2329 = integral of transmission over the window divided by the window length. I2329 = 1.01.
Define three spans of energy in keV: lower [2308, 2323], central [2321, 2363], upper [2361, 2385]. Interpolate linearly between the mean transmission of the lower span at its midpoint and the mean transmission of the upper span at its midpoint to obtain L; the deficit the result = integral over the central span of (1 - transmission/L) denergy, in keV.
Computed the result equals 5.51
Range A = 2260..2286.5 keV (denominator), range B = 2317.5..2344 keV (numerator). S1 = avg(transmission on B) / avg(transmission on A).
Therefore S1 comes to 0.9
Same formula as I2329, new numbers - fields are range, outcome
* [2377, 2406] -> 1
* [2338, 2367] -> 0.922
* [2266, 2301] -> 1.1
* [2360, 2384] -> 1.04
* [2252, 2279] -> 1.1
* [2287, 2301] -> 1.11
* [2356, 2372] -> 1.05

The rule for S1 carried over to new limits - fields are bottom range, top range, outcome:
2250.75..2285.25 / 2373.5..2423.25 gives 0.91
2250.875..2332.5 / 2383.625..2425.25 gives 0.89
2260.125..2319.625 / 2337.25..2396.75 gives 0.88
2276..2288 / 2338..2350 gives 0.65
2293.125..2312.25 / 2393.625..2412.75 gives 0.88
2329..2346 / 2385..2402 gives 1.26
